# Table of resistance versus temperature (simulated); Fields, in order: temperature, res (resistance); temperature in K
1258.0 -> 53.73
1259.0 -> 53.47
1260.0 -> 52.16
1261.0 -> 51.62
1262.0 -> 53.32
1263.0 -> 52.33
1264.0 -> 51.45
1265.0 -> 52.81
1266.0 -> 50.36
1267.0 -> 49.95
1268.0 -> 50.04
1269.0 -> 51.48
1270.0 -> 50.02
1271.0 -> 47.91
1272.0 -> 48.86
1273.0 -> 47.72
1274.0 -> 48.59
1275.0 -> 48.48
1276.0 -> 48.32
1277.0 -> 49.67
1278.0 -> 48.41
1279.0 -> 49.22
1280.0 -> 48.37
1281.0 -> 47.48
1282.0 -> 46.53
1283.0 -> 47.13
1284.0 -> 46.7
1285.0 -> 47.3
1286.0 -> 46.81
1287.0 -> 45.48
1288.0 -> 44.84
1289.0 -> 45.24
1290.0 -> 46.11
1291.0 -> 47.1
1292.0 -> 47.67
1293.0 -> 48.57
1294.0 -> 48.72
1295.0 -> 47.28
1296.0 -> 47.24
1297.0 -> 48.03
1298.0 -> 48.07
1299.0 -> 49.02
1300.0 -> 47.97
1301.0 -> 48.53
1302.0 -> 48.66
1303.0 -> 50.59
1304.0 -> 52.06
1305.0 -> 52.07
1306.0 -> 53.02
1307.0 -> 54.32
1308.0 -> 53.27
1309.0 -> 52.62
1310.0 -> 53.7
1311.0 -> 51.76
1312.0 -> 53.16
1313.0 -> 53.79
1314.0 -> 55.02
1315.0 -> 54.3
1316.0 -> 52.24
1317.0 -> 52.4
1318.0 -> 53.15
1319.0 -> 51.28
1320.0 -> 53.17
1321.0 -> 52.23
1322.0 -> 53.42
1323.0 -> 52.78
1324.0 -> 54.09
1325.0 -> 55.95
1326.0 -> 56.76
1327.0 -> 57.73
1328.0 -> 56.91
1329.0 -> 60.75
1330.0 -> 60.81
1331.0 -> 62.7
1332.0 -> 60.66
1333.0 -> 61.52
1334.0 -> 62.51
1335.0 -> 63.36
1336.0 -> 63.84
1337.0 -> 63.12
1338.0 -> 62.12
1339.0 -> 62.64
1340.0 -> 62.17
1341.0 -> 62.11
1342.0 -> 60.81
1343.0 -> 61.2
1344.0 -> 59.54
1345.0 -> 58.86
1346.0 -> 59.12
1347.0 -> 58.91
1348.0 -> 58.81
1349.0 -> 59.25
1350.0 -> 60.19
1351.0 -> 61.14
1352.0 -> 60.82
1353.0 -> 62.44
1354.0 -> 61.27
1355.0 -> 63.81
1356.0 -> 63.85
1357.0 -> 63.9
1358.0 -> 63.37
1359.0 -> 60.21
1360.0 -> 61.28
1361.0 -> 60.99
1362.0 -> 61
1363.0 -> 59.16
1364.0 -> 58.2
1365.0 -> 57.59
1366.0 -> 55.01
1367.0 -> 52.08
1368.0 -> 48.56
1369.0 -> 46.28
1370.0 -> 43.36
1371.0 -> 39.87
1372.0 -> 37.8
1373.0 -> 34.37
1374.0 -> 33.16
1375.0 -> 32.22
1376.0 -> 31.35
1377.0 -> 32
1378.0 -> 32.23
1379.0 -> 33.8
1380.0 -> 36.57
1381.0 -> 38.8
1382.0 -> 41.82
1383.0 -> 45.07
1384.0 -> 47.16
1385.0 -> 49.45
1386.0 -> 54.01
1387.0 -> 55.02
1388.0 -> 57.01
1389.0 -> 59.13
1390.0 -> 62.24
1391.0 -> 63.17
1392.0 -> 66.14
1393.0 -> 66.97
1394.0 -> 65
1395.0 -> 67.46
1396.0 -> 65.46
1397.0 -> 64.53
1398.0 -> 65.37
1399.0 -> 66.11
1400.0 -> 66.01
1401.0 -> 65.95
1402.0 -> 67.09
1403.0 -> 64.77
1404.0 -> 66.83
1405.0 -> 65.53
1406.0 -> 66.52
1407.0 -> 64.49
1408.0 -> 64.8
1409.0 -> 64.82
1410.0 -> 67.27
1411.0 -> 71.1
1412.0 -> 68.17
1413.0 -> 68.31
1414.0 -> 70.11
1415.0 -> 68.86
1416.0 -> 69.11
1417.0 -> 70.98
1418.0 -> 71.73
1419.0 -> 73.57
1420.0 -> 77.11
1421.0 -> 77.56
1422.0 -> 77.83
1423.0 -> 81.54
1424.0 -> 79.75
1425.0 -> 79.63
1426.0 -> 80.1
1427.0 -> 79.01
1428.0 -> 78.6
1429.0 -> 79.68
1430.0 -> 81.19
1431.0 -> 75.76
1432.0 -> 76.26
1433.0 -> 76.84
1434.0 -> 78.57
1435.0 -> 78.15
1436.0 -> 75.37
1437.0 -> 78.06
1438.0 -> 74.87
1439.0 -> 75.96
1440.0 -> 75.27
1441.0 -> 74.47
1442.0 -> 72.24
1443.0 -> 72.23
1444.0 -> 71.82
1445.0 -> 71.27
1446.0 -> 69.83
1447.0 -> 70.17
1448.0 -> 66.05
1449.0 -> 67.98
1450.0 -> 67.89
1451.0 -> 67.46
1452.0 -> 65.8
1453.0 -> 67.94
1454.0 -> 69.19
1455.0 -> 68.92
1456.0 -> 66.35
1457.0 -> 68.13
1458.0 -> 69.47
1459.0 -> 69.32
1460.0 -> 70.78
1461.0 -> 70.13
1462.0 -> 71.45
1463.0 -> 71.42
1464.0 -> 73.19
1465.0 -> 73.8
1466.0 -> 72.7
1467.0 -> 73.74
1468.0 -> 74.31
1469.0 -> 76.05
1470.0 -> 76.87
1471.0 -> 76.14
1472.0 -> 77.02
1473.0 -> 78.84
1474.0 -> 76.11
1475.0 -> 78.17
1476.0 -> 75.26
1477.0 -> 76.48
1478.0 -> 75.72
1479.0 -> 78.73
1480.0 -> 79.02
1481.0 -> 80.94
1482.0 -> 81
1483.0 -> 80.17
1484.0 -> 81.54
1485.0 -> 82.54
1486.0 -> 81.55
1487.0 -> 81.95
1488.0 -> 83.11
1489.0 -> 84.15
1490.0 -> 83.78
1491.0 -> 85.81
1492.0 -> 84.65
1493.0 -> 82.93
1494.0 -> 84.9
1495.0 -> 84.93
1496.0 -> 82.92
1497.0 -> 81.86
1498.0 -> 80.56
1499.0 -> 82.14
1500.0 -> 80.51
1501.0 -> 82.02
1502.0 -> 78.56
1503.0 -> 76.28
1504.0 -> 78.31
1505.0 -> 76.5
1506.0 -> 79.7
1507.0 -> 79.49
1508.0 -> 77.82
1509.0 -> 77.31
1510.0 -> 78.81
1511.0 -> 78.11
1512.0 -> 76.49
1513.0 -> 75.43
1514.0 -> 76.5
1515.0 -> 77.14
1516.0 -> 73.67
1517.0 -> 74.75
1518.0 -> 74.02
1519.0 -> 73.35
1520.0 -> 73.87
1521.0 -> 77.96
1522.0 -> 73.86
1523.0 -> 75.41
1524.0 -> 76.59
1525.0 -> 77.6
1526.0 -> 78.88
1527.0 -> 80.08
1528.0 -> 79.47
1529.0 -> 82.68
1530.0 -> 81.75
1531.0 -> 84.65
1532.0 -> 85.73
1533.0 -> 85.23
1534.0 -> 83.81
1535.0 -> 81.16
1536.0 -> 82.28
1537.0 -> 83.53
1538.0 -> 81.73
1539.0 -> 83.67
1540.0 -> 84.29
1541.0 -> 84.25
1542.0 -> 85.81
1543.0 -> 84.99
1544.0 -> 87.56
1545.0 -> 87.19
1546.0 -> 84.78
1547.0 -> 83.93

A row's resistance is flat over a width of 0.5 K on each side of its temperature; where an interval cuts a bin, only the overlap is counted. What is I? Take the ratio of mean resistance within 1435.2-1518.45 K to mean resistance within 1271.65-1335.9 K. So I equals 1.47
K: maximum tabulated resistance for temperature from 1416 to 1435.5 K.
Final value 81.54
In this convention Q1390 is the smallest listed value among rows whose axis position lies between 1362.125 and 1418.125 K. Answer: 31.35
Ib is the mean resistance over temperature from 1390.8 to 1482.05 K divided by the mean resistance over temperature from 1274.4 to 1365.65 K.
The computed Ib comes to 1.32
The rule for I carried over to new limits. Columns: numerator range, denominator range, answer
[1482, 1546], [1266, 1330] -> 1.60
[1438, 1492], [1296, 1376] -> 1.35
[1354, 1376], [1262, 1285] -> 1.05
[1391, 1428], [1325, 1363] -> 1.15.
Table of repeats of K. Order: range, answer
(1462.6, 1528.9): 85.81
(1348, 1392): 66.14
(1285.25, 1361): 63.9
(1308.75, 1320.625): 55.02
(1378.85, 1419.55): 73.57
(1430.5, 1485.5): 82.54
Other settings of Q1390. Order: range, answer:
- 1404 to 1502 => 64.49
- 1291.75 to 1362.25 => 47.24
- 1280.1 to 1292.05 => 44.84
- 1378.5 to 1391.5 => 33.8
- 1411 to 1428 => 68.17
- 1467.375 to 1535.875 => 73.35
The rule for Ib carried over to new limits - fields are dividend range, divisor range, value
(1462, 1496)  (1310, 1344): 1.37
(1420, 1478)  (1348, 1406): 1.35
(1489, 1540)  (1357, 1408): 1.47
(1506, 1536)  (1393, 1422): 1.15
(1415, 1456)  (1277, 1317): 1.50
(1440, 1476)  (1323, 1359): 1.18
